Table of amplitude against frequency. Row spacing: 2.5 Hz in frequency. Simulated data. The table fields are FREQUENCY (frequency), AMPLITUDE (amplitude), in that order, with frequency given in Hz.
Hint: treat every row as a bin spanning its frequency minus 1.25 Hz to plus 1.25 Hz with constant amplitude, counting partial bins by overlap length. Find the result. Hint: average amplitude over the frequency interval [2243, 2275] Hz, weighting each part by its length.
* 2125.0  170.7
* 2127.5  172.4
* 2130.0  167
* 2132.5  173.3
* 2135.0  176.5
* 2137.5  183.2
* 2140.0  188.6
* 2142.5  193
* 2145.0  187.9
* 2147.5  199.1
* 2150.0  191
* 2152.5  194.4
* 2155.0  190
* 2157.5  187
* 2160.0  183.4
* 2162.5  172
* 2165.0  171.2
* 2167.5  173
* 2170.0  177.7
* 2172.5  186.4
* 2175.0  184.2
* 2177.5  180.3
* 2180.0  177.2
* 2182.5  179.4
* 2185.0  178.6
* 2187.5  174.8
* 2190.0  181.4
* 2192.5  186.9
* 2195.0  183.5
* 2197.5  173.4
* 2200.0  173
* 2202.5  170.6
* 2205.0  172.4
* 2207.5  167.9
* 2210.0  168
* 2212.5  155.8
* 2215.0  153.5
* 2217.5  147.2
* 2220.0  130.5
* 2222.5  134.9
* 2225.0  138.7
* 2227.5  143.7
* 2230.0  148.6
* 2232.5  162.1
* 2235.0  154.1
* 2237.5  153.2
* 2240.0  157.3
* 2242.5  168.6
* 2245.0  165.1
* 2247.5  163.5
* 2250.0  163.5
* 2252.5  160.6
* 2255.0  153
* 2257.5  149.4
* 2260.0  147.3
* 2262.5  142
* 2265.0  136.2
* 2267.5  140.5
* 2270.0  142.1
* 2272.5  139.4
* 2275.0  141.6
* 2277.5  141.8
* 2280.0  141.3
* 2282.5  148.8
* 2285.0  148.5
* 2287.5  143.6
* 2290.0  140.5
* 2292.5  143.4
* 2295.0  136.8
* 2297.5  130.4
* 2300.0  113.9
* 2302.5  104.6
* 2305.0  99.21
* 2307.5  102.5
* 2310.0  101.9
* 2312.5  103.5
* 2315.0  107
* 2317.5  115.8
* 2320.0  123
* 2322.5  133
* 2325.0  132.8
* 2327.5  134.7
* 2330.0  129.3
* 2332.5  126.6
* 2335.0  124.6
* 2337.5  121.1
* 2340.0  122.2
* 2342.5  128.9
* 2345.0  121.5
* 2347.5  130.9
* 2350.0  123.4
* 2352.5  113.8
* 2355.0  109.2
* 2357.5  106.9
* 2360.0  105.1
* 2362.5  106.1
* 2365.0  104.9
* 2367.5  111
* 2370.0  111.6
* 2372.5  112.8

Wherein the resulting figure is 150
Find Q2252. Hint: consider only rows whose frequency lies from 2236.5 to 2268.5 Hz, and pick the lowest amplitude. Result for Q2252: 136.2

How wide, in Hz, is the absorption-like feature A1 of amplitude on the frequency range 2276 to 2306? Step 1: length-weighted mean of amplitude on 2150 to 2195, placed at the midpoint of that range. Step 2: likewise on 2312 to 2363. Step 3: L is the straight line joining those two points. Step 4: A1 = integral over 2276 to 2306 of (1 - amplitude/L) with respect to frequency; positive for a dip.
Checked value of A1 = 1.0 Hz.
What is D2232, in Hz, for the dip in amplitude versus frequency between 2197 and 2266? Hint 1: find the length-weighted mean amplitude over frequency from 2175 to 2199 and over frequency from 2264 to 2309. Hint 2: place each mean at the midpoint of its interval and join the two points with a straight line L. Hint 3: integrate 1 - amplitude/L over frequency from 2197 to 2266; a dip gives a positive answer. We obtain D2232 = 1.3 Hz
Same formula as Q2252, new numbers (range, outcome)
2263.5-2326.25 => 99.21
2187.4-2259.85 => 130.5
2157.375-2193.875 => 171.2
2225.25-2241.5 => 143.7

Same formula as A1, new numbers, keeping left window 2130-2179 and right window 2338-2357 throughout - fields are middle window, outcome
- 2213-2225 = 1.50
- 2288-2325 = 4.11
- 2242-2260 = -0.84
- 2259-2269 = 0.44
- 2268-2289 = -0.02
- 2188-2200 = -0.67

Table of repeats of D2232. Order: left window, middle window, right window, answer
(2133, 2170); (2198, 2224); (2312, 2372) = 1.03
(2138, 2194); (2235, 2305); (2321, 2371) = 1.25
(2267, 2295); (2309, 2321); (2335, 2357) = 1.93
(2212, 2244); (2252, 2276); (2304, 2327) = -1.71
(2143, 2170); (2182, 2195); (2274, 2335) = -0.63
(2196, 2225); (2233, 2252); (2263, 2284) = -1.41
